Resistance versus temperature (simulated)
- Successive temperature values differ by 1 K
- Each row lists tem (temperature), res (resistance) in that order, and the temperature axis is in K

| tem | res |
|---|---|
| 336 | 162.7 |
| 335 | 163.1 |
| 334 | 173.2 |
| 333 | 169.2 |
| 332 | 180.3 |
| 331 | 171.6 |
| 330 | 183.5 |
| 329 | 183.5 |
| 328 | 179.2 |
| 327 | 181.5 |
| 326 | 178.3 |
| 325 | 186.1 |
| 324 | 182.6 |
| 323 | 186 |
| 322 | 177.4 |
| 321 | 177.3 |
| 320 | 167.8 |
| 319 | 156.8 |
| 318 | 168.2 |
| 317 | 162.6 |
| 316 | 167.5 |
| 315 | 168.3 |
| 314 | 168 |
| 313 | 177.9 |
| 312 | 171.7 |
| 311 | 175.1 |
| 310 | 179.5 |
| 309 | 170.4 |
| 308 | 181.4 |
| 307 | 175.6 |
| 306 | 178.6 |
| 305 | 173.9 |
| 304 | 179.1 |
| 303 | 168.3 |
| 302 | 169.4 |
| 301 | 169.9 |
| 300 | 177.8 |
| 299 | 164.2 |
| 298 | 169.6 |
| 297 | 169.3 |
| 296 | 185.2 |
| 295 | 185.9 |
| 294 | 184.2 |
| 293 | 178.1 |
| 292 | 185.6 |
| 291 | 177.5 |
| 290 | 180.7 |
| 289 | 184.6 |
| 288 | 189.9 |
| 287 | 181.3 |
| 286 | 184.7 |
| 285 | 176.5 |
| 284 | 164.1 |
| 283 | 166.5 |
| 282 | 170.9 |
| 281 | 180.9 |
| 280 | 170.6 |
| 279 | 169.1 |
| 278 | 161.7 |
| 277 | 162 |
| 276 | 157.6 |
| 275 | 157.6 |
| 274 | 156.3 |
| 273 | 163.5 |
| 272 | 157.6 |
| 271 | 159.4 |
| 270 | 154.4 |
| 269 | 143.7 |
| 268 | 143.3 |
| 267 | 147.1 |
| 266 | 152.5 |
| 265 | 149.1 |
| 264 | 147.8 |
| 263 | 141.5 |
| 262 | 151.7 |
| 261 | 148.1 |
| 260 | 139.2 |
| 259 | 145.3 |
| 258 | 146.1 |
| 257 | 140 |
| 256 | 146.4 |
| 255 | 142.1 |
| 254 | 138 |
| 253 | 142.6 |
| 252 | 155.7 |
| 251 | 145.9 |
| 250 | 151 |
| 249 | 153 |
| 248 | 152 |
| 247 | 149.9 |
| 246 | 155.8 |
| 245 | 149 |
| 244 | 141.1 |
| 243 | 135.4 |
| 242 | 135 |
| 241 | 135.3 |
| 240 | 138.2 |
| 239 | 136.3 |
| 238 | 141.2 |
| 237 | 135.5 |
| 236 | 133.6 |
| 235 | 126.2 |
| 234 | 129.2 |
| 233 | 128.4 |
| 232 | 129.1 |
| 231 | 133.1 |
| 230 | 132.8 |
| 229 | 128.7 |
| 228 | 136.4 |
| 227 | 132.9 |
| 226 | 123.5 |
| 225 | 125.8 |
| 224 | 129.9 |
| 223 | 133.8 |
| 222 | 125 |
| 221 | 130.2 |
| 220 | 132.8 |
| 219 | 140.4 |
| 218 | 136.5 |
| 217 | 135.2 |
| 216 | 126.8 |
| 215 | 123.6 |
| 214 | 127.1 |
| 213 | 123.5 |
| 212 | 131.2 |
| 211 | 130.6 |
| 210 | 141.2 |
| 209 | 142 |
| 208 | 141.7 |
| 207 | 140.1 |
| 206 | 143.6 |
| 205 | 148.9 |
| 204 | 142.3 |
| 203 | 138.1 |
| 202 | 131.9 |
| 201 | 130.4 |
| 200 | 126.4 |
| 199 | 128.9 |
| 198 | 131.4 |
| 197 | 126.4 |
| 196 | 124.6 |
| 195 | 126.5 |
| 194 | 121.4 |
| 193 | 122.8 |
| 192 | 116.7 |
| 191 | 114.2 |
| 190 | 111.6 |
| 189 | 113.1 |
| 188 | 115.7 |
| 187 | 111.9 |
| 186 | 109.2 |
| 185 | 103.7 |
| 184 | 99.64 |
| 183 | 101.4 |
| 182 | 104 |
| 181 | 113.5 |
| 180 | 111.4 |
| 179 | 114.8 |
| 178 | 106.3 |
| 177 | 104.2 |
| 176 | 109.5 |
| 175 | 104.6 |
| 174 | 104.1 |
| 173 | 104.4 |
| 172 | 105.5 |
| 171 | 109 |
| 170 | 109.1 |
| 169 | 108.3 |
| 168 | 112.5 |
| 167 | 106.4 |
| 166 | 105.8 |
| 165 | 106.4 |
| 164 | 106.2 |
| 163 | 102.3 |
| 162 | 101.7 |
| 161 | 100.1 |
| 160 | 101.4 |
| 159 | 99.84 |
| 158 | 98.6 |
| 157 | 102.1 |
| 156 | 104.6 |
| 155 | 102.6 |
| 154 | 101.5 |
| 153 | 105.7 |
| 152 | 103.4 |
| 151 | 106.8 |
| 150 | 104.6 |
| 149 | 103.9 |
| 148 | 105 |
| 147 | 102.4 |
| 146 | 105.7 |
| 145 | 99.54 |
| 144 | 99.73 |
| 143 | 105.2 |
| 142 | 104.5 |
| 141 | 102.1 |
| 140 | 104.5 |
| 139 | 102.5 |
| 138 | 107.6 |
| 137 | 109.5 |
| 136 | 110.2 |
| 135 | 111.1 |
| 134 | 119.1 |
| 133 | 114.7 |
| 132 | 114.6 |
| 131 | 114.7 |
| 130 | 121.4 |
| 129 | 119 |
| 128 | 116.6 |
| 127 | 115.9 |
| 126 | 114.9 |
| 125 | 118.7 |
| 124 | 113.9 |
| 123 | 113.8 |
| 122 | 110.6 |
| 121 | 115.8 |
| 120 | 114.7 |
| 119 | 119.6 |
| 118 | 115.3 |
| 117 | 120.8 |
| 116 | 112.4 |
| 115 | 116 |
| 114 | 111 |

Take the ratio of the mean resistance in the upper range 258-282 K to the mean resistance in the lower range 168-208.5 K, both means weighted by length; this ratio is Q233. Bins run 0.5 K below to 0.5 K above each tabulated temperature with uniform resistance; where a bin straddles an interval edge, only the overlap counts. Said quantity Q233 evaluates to 1.31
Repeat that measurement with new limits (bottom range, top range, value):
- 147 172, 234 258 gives 1.36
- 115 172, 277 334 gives 1.61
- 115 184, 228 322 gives 1.46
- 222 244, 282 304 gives 1.33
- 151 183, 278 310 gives 1.67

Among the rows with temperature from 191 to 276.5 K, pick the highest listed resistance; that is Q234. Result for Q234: 163.5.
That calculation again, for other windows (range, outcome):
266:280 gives 170.6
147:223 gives 148.9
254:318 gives 189.9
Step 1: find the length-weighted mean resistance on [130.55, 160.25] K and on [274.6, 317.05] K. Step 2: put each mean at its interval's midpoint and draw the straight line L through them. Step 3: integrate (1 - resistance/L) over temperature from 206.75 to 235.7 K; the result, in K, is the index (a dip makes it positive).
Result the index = 1.7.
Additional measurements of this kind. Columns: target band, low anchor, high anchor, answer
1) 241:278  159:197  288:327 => 0.54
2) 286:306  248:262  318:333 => -1.66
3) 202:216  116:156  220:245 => -0.97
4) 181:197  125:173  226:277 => 1.05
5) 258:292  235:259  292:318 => -0.75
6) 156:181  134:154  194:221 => 2.22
